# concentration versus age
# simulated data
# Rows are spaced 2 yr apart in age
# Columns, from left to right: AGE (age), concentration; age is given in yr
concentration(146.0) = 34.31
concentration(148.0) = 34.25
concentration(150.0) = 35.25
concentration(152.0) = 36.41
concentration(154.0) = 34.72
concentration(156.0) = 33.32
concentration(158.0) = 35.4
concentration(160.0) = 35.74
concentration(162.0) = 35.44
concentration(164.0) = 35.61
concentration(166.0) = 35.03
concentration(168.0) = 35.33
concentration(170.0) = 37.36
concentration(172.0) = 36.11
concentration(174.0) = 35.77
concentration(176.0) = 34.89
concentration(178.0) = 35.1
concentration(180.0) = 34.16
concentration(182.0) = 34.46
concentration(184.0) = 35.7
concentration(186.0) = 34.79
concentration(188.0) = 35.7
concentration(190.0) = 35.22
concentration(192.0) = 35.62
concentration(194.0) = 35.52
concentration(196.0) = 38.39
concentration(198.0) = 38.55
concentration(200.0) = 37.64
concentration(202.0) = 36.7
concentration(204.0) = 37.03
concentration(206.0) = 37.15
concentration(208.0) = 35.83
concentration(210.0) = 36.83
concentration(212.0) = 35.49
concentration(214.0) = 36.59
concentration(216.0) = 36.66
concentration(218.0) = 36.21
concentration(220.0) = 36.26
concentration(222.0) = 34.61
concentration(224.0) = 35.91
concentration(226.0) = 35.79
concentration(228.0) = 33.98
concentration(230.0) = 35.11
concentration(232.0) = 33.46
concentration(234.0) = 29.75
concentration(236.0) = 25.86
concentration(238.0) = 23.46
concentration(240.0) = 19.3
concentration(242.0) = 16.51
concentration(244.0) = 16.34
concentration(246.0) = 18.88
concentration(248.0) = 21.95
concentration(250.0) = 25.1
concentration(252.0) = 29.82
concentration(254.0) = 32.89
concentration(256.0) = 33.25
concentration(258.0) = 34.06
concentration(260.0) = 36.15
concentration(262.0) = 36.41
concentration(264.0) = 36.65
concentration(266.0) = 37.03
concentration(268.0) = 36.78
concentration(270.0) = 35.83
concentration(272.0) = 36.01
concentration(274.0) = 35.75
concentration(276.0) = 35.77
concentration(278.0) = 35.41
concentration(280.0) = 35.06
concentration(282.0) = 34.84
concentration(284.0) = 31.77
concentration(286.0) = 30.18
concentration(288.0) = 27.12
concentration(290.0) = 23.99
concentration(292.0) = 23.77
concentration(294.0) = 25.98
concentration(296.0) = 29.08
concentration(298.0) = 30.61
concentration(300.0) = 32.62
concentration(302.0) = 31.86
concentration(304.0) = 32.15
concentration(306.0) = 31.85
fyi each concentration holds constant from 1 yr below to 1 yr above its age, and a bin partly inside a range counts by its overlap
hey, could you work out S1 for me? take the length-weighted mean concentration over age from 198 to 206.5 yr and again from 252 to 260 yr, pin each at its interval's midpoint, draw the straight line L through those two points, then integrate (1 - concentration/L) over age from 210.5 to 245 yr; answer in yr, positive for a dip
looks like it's 4.6 yr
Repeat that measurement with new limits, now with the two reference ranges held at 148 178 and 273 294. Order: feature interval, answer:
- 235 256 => 5.8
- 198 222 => -2.0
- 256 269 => -1.7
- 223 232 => -0.5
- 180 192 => -0.2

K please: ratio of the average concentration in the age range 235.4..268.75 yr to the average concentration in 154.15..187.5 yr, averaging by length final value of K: 0.80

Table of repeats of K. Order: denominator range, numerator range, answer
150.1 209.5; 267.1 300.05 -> 0.89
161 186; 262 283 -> 1.02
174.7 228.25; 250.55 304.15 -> 0.91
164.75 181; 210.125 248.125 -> 0.84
